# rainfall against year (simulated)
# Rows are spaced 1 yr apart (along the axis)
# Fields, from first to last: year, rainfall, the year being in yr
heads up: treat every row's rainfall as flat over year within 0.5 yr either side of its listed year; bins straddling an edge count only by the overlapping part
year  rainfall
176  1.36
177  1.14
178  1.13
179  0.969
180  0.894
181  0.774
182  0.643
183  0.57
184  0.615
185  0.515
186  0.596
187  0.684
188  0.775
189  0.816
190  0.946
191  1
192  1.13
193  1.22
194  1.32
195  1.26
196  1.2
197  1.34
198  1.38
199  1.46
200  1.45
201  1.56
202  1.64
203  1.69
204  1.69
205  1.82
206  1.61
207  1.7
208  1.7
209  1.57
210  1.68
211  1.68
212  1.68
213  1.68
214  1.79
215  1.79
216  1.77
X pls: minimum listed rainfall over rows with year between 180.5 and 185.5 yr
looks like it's 0.515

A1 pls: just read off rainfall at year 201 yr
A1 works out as 1.56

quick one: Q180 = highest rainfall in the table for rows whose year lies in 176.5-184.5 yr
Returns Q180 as 1.14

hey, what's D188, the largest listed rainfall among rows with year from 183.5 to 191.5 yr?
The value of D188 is 1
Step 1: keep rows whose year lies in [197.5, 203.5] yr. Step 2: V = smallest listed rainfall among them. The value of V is 1.38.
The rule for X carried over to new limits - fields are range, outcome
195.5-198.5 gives 1.2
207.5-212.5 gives 1.57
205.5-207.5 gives 1.61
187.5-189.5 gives 0.775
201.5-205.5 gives 1.64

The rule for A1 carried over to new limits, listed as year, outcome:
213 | 1.68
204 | 1.69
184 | 0.615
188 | 0.775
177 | 1.14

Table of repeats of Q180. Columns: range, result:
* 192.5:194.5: 1.32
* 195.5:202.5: 1.64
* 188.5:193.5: 1.22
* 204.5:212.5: 1.82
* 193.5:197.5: 1.34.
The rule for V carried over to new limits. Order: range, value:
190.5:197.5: 1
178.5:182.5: 0.643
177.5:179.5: 0.969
